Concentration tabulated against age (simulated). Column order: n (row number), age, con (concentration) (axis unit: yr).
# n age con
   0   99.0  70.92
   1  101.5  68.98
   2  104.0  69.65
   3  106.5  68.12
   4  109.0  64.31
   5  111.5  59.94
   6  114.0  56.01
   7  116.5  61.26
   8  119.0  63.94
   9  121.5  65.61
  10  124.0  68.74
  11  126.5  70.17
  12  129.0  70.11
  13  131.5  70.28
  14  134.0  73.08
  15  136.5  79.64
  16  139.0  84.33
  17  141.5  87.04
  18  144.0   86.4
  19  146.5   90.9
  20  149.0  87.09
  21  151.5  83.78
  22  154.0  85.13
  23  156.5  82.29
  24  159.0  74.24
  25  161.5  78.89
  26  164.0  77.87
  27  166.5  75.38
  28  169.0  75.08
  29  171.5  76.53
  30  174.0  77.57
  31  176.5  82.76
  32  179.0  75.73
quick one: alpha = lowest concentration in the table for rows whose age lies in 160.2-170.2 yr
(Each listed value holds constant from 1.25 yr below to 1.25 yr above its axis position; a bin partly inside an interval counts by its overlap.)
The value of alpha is 75.08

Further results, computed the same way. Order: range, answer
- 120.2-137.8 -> 65.61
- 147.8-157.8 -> 82.29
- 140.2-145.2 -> 86.4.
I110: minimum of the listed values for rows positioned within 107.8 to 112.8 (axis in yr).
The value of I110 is 59.94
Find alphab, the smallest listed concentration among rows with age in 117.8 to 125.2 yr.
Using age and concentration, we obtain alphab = 63.94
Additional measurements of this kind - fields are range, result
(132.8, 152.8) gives 73.08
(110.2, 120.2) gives 56.01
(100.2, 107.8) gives 68.12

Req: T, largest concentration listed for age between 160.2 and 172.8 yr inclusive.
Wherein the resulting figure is 78.89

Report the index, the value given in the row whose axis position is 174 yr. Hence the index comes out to 77.57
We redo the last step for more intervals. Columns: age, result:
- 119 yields 63.94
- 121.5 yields 65.61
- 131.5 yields 70.28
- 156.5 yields 82.29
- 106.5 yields 68.12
